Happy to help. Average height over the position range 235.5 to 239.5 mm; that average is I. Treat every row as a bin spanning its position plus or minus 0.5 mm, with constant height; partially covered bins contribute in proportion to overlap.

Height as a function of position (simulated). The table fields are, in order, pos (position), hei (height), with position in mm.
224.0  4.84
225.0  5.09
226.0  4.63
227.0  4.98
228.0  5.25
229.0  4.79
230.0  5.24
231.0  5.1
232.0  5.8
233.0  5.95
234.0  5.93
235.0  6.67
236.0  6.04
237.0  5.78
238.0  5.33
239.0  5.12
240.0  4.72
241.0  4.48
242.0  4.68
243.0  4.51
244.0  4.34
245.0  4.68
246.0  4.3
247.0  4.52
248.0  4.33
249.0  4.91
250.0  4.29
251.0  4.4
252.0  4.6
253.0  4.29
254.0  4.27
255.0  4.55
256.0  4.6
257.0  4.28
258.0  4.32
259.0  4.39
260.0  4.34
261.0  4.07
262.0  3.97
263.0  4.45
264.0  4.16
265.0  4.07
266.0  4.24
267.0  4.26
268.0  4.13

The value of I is 5.57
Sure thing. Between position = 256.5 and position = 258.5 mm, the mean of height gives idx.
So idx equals 4.3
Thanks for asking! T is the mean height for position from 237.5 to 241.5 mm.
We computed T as 4.91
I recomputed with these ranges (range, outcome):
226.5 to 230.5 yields 5.06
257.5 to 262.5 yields 4.22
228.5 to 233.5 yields 5.38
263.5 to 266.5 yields 4.16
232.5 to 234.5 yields 5.94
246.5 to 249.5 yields 4.59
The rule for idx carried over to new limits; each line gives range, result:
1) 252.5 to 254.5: 4.28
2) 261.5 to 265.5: 4.16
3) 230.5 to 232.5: 5.45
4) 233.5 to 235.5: 6.3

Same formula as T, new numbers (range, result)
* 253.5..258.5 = 4.4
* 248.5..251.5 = 4.53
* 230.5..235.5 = 5.89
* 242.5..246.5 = 4.46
